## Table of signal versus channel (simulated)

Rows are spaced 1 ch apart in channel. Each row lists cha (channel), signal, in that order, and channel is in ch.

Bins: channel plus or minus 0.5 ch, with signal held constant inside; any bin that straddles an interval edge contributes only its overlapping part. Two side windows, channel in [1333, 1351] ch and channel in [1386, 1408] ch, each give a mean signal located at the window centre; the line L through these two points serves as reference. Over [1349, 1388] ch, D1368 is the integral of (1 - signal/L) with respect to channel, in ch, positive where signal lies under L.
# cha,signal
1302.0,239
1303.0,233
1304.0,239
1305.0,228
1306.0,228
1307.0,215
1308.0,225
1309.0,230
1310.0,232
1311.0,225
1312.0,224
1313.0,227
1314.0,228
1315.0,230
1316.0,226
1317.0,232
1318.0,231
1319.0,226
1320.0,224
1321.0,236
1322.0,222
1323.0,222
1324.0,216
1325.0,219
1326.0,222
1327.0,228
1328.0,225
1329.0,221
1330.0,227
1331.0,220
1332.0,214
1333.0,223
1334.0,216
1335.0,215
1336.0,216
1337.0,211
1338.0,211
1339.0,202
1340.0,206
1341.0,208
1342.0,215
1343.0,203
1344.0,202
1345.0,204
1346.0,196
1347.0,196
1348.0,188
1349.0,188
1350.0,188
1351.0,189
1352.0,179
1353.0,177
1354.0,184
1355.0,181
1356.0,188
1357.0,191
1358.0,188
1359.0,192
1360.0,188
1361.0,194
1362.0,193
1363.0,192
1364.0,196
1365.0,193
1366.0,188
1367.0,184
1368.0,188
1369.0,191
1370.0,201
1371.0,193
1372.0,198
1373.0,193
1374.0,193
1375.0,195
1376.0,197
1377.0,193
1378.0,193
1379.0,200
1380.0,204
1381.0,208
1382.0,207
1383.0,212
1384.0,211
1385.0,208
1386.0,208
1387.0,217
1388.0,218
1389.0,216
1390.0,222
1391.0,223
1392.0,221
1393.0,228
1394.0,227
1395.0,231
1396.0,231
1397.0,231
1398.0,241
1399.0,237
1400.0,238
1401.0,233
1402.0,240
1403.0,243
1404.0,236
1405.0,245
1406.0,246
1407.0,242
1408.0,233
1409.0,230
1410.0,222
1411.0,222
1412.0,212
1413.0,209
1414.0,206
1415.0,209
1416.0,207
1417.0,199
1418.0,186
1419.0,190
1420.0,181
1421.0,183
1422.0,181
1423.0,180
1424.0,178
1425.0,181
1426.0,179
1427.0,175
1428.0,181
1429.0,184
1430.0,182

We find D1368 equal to 4.0 ch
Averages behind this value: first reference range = 204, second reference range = 231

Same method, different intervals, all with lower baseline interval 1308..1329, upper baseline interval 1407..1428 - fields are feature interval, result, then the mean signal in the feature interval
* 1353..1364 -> 1.3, 189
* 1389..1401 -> -1.4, 230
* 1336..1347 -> 0.7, 206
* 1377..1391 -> -0.1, 209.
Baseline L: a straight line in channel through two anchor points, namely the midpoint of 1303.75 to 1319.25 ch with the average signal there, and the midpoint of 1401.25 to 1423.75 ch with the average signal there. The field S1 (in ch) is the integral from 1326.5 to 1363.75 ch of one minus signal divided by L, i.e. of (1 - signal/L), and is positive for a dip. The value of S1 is 3.6 ch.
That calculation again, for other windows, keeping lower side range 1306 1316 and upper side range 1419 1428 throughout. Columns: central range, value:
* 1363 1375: 0.6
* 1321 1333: -0.1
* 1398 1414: -3.8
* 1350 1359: 1.0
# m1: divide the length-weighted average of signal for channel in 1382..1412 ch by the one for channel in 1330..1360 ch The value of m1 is 1.14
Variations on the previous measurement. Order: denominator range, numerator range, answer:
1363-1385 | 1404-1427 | 1.04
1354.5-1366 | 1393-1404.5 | 1.23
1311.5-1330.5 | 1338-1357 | 0.86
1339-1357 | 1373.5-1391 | 1.07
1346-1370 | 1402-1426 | 1.11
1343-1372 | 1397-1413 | 1.23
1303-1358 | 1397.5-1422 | 1.03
